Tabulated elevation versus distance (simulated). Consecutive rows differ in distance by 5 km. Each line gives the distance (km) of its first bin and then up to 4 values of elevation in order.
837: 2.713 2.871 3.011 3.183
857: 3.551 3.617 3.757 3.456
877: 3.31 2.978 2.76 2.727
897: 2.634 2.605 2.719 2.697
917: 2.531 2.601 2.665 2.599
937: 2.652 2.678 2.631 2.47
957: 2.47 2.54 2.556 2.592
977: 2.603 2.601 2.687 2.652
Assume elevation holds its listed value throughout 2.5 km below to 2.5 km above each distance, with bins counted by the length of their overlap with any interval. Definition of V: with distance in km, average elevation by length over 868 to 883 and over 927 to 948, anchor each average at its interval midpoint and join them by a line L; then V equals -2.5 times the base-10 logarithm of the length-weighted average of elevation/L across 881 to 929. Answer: 0.12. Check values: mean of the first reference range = 3.33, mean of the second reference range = 2.64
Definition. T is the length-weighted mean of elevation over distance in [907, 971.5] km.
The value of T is 2.6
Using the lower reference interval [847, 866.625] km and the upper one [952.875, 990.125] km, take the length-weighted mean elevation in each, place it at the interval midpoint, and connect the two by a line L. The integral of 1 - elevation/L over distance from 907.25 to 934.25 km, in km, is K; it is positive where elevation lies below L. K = 3.0 km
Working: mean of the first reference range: 3.43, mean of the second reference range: 2.57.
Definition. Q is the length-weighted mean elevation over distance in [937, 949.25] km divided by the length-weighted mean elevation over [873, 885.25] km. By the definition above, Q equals 0.84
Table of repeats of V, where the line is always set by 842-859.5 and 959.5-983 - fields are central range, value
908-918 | 0.092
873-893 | 0.012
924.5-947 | 0.045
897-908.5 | 0.108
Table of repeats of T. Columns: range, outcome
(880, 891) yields 2.84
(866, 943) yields 2.82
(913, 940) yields 2.62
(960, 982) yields 2.58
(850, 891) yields 3.31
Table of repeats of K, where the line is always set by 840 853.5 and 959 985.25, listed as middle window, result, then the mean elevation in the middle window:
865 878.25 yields -2.7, 3.52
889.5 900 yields 0.6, 2.68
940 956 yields 0.5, 2.58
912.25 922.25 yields 0.7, 2.59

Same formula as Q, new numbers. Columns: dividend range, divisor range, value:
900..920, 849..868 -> 0.75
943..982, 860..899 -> 0.81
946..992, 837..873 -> 0.78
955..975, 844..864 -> 0.77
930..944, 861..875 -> 0.73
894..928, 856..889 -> 0.79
